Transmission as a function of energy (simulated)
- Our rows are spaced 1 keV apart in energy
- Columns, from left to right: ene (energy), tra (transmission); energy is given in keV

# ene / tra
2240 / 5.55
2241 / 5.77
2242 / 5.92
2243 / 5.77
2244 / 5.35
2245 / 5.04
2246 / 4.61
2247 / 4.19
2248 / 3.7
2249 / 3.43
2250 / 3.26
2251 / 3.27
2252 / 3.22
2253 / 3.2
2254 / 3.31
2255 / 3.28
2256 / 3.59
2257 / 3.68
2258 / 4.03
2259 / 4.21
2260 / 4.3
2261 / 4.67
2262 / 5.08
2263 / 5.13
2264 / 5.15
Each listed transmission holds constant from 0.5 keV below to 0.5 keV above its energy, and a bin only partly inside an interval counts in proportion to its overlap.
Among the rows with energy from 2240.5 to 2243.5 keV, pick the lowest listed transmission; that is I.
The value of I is 5.77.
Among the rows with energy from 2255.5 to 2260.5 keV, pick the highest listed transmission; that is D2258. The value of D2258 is 4.3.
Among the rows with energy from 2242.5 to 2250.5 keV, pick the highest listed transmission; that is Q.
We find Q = 5.77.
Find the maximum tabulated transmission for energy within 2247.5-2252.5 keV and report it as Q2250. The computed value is 3.7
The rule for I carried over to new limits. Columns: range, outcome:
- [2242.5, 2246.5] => 4.61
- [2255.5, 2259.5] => 3.59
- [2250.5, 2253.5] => 3.2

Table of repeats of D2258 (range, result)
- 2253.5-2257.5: 3.68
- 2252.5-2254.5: 3.31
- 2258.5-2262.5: 5.08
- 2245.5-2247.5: 4.61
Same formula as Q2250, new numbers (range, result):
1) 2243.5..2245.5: 5.35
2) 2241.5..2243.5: 5.92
